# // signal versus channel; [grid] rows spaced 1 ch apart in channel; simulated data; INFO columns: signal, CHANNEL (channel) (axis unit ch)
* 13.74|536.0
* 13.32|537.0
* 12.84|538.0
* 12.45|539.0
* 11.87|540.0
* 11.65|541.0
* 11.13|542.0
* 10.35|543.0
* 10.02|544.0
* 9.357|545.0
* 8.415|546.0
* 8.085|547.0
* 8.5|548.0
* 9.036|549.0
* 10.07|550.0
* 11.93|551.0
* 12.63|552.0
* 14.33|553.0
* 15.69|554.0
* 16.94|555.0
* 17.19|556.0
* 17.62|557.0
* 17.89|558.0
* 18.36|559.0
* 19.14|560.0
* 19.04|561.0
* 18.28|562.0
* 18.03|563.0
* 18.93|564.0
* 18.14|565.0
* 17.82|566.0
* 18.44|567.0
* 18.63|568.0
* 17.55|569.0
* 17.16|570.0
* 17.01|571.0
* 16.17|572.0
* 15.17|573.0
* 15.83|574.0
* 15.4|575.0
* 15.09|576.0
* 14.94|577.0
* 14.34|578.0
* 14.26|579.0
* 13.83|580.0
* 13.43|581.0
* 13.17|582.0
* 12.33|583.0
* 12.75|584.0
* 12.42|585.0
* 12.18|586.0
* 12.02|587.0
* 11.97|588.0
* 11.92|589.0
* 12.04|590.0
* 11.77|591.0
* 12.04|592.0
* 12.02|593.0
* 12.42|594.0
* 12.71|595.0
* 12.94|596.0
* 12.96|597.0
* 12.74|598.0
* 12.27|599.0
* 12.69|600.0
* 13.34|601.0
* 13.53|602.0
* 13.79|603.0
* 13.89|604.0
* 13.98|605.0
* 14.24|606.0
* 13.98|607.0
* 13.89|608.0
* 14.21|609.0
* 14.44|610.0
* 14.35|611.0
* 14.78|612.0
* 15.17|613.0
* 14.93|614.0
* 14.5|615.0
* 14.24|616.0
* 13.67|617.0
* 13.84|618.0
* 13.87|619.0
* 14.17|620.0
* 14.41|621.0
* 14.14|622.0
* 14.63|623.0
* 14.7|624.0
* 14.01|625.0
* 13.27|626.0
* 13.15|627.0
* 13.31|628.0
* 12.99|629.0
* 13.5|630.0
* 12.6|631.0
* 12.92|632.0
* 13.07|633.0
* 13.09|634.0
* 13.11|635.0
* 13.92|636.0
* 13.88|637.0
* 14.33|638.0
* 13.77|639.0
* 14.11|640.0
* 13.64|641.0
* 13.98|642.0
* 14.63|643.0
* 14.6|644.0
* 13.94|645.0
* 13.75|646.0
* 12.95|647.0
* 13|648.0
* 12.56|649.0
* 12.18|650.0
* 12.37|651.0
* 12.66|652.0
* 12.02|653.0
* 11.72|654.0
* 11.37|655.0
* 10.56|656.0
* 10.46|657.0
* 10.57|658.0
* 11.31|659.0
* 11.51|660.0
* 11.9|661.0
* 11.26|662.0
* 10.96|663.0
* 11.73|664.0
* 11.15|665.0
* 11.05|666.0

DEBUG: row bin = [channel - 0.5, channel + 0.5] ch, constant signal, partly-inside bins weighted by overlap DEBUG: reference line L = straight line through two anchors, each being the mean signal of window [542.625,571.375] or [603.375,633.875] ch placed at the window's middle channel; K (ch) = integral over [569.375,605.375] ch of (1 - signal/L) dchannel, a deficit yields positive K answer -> 2.40 ch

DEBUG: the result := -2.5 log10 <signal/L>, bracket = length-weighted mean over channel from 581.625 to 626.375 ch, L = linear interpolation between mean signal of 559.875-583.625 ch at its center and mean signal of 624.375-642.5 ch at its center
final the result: 0.10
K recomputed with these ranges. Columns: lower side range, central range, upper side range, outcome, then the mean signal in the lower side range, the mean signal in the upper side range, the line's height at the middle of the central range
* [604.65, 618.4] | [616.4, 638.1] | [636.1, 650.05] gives 0.56 ch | 14.3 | 13.7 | 14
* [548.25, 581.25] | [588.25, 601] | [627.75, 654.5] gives 2.14 ch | 16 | 13.3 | 14.9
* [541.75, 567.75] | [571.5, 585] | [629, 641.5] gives -0.08 ch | 14.5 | 13.5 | 14.2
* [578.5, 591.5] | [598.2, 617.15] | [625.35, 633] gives -1.62 ch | 12.6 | 13.1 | 12.9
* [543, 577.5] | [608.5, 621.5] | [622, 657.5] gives -0.53 ch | 15.1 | 13.2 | 13.8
